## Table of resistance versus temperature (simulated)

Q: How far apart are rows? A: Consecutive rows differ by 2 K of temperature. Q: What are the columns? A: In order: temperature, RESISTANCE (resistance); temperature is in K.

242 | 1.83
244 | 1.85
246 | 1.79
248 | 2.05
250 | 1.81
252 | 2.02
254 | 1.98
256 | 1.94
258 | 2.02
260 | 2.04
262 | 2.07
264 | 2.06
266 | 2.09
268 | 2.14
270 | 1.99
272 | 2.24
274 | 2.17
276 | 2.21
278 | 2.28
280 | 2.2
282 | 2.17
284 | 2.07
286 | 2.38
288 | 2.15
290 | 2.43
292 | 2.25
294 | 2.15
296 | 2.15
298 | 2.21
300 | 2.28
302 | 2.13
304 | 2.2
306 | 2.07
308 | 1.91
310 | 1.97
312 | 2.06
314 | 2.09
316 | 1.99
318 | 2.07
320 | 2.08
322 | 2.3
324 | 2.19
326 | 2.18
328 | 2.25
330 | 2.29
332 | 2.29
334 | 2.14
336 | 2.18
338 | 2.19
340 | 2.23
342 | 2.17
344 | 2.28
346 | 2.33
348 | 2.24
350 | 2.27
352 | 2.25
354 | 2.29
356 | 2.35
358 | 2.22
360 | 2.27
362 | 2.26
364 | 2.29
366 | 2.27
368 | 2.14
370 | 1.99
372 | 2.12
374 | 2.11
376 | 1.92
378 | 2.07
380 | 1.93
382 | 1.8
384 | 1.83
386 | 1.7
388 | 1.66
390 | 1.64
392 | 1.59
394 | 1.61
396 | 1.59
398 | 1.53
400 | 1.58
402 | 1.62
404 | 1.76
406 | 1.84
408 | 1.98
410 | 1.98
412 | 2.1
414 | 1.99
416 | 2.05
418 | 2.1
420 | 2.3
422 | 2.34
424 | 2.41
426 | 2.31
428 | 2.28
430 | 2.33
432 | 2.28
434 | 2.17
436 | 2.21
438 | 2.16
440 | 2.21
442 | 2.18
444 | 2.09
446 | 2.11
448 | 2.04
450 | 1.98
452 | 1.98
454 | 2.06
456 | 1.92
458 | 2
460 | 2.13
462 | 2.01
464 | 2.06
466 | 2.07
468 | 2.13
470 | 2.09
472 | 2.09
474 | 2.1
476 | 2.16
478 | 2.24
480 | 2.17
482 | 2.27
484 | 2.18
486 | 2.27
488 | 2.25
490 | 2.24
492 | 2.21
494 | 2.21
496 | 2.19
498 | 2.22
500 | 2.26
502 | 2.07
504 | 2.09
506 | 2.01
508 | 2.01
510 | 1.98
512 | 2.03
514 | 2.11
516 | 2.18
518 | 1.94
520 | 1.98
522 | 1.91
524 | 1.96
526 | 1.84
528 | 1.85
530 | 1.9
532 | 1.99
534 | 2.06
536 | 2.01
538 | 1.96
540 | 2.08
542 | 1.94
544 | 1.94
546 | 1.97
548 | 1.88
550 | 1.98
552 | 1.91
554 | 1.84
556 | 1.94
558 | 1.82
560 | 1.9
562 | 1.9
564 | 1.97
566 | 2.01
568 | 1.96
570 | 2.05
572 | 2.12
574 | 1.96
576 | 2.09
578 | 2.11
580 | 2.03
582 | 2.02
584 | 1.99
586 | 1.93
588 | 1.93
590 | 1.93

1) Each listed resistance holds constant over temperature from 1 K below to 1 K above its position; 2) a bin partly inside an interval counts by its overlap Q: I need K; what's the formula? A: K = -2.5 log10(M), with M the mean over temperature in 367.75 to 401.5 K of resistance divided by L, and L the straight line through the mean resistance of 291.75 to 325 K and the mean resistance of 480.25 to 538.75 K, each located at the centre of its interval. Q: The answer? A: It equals 0.17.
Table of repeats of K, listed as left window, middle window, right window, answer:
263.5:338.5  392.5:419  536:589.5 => 0.15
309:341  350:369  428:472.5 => -0.06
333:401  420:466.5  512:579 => -0.07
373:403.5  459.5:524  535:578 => -0.13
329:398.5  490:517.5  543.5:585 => -0.06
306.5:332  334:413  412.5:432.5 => 0.09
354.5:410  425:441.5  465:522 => -0.12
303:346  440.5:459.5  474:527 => 0.04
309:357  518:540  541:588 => 0.03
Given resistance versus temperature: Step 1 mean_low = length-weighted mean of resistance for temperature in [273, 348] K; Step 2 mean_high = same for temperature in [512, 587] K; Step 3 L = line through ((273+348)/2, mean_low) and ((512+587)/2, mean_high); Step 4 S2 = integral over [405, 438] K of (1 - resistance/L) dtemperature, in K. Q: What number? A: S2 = -1.3 K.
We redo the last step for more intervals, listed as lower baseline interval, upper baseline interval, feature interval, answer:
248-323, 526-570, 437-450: -0.7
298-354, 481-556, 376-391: 2.3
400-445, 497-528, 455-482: -0.3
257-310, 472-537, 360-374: -0.3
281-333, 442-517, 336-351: -0.6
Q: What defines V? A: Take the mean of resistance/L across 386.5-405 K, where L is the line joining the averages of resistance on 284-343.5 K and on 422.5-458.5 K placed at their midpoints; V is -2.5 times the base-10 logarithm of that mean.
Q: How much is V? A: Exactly 0.31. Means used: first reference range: 2.17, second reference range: 2.16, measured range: 1.62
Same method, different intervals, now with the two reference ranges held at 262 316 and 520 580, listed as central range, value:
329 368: -0.07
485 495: -0.12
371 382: 0.04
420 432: -0.14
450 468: 0.00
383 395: 0.24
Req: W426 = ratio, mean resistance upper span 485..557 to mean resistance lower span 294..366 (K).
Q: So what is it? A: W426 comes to 0.9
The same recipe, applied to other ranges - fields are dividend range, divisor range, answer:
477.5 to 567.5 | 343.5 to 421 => 1.02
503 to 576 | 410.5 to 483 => 0.92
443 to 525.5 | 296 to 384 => 0.97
